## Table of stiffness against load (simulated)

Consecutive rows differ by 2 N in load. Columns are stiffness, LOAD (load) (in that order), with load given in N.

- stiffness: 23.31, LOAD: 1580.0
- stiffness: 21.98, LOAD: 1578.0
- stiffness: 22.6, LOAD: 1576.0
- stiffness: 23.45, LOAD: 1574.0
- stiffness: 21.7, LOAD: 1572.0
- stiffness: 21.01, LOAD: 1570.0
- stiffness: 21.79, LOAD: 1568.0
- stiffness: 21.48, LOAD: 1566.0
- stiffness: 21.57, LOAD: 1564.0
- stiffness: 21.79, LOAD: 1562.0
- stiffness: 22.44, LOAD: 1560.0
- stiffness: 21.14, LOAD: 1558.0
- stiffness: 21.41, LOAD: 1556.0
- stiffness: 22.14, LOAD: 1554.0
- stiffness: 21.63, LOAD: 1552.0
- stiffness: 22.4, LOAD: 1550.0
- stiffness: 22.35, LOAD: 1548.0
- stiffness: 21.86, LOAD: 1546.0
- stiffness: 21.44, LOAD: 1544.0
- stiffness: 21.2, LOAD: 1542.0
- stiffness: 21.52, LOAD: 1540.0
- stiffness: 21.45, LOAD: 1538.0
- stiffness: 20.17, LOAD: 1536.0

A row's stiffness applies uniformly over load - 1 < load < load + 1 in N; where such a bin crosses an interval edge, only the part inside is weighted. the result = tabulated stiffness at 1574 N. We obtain 23.45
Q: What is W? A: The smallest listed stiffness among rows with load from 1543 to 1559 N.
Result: 21.14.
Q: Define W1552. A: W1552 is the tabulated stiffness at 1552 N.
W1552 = 21.63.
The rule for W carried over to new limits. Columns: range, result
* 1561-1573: 21.01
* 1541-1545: 21.2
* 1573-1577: 22.6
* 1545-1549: 21.86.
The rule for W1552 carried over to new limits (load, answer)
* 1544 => 21.44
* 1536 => 20.17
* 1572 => 21.7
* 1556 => 21.41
